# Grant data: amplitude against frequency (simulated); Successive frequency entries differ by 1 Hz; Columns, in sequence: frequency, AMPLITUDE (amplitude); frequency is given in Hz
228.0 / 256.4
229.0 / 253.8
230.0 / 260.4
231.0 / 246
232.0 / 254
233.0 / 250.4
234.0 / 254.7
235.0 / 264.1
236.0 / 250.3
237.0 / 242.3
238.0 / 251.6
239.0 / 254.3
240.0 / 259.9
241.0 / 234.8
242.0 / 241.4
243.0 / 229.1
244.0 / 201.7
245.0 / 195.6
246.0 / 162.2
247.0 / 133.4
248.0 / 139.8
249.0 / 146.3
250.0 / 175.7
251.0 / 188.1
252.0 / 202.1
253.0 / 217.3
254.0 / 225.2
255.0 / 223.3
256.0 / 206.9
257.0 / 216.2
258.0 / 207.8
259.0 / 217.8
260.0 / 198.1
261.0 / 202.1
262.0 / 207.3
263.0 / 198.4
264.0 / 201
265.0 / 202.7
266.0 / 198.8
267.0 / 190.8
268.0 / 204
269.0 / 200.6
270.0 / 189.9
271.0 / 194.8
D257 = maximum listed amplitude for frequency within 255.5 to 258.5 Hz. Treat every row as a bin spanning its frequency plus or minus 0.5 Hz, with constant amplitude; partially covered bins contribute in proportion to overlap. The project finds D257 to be 216.2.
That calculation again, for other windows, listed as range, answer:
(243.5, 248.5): 201.7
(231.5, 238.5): 264.1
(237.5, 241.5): 259.9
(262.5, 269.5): 204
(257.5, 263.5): 217.8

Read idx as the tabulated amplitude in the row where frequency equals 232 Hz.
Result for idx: 254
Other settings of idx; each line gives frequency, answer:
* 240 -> 259.9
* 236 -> 250.3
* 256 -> 206.9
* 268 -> 204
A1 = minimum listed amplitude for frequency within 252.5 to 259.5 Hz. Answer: 206.9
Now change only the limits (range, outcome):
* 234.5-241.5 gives 234.8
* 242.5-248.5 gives 133.4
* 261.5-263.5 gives 198.4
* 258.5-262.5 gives 198.1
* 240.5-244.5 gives 201.7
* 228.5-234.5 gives 246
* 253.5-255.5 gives 223.3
